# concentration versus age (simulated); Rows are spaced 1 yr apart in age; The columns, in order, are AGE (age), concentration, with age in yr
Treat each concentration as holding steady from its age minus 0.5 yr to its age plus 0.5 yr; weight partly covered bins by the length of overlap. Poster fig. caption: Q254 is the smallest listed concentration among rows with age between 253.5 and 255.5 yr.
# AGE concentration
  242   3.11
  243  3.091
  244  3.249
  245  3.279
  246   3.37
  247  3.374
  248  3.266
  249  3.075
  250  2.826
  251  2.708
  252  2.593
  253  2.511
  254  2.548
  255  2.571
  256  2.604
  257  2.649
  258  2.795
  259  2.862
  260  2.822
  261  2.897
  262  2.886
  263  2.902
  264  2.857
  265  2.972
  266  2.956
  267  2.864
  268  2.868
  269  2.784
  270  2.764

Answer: 2.548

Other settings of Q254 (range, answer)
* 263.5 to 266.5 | 2.857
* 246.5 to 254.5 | 2.511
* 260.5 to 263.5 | 2.886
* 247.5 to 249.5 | 3.075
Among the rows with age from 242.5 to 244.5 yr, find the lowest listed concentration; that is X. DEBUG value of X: 3.091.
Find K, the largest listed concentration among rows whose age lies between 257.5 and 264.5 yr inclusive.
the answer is 2.902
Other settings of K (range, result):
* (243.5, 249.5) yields 3.374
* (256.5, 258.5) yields 2.795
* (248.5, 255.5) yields 3.075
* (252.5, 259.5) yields 2.862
